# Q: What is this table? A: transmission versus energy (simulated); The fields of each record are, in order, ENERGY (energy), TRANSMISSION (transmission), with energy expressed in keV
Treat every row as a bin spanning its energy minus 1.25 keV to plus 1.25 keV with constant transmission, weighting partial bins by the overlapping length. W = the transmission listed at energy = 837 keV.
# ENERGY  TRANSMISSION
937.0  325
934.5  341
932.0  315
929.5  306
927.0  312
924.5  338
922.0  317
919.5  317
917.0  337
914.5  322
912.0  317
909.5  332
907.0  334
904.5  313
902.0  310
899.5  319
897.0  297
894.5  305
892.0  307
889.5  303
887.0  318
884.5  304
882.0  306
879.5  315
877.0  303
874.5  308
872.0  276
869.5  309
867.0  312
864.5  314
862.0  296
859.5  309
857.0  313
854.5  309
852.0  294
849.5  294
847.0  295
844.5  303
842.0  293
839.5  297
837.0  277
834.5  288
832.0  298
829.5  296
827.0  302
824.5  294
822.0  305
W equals 277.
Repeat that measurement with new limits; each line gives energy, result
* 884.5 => 304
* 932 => 315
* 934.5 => 341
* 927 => 312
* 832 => 298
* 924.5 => 338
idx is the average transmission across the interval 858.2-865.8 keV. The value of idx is 306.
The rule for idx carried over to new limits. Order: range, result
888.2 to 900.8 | 306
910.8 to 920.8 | 323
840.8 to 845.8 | 298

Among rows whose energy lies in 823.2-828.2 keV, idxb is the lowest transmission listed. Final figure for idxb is 294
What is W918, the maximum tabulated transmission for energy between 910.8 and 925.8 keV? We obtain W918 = 338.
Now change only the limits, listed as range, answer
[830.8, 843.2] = 298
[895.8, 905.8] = 319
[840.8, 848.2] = 303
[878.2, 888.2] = 318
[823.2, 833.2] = 302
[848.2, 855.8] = 309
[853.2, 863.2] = 313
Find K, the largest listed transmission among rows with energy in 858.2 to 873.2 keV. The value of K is 314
